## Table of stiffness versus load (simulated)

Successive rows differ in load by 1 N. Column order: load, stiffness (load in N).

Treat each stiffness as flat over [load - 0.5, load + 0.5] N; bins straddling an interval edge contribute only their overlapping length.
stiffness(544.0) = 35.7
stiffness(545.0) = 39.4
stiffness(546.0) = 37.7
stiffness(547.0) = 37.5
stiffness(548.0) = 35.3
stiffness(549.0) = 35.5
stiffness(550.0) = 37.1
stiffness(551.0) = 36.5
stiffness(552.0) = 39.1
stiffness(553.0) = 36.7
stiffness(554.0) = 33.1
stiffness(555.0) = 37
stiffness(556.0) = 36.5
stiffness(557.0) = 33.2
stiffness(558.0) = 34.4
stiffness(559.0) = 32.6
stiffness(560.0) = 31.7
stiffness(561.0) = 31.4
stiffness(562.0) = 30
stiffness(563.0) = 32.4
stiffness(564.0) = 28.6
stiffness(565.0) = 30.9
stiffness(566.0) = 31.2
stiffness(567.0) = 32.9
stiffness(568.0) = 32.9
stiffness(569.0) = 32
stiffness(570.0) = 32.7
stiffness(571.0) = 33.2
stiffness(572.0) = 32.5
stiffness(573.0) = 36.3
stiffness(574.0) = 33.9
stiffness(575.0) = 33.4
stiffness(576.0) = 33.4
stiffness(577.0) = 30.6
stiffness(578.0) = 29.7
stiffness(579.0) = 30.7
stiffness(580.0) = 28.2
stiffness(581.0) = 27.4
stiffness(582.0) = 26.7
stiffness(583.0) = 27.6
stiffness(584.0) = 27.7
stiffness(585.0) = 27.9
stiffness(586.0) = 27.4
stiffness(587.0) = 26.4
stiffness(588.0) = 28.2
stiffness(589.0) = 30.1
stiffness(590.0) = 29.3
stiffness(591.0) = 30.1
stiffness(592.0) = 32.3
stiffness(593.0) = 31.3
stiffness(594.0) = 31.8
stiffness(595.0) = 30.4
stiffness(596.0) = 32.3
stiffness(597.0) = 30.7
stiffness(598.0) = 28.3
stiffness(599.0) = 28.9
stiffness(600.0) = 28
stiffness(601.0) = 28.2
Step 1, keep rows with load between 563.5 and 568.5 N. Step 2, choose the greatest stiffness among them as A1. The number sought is 32.9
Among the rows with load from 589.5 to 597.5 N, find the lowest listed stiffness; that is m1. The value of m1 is 29.3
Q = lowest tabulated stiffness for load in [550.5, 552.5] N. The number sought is 36.5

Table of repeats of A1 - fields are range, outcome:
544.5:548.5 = 39.4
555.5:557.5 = 36.5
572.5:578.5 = 36.3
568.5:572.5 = 33.2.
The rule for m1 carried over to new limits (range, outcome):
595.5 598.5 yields 28.3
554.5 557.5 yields 33.2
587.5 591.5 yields 28.2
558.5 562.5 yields 30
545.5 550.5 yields 35.3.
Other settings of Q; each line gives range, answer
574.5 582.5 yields 26.7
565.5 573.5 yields 31.2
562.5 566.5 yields 28.6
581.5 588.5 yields 26.4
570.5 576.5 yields 32.5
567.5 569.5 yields 32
